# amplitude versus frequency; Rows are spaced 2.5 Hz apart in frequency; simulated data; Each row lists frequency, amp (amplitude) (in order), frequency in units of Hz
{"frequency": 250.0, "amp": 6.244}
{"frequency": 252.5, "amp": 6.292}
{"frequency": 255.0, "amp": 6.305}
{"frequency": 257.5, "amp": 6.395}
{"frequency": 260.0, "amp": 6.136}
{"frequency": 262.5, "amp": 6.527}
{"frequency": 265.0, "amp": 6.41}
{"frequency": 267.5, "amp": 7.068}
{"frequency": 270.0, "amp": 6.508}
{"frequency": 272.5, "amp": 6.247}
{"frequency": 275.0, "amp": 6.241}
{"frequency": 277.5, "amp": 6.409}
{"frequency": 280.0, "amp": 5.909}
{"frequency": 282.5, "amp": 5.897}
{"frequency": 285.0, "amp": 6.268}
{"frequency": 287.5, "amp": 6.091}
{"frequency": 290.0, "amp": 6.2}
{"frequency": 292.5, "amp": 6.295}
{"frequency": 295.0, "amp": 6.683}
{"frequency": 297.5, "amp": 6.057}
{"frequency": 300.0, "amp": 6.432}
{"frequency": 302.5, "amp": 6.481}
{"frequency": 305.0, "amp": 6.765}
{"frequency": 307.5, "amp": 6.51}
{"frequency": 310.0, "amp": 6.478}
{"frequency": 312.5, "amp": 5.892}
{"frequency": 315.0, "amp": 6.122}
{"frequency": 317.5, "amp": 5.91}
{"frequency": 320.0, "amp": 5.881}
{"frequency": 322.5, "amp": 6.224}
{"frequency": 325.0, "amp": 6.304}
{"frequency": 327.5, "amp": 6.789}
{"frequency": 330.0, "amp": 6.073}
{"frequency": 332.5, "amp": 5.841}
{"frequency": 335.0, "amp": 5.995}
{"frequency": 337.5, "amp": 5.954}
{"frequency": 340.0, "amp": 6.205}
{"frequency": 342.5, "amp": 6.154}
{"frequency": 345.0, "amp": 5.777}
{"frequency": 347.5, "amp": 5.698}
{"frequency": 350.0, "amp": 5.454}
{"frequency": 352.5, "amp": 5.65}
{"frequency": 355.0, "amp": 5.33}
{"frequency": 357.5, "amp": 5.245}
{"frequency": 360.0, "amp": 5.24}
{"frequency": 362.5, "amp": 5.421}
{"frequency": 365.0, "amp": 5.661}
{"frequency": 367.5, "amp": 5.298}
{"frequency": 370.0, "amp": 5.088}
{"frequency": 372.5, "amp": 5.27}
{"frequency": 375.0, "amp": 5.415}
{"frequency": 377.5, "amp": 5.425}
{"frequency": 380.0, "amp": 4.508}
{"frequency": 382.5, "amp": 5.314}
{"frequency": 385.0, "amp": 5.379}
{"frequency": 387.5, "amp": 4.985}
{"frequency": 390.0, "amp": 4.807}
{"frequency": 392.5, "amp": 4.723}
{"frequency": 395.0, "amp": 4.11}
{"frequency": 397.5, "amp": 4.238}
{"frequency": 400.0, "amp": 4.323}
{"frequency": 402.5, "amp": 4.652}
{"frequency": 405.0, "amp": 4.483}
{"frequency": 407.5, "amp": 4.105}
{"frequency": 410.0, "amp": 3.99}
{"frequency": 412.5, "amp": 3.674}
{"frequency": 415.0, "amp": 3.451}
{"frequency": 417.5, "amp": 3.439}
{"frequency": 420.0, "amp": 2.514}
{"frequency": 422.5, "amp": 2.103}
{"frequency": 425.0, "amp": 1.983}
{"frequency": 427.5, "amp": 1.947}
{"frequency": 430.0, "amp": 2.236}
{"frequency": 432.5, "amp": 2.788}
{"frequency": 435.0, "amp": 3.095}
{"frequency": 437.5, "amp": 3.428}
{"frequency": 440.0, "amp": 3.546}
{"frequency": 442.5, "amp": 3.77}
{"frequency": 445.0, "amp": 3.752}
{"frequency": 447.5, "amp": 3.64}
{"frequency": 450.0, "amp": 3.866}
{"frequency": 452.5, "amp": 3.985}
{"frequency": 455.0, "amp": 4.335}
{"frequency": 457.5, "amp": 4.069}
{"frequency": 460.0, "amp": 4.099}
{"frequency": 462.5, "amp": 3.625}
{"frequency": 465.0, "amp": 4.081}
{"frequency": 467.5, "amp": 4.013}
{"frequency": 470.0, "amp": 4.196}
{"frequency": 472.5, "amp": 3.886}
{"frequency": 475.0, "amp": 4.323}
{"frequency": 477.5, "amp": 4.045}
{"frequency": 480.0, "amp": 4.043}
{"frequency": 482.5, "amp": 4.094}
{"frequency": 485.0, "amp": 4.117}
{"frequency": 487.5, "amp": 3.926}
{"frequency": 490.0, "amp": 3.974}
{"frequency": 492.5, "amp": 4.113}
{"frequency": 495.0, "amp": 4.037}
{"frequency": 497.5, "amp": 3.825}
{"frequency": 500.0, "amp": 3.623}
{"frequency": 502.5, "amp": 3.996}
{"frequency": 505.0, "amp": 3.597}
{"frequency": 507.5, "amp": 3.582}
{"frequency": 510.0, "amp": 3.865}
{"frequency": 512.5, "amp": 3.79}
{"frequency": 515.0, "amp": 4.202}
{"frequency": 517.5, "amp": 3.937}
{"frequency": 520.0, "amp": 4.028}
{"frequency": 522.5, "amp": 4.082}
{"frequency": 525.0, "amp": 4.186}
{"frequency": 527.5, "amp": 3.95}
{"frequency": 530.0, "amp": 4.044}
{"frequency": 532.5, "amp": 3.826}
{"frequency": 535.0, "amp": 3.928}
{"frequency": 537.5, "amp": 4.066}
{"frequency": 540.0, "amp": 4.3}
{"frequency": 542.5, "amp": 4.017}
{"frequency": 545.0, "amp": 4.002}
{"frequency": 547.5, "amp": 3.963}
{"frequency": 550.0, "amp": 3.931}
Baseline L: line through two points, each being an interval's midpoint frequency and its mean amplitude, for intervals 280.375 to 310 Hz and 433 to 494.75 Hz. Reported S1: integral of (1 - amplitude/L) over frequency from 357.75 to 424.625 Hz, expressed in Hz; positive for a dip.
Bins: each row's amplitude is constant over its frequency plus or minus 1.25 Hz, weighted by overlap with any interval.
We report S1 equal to 6.5 Hz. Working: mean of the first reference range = 6.33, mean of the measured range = 4.5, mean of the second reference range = 3.91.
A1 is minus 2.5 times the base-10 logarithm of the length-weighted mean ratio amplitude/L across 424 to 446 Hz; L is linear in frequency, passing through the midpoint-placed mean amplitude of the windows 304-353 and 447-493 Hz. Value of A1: 0.46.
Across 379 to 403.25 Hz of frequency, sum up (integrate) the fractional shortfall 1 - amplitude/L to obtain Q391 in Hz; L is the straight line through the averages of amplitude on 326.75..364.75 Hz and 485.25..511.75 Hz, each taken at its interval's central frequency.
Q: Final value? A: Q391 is 2.3 Hz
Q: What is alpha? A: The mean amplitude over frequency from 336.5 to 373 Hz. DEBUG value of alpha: 5.57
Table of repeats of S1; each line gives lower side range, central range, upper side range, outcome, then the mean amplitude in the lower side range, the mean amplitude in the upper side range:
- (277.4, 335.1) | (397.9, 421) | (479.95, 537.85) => 5.46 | 6.23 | 3.95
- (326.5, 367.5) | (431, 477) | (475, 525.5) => 7.01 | 5.76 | 3.96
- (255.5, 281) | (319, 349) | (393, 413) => -4.12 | 6.39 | 4.24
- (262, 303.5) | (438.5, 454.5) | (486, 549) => 3.05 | 6.33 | 3.95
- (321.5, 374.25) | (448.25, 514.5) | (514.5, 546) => 7.77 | 5.74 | 4.04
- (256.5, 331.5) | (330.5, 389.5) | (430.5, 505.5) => -1.25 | 6.3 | 3.85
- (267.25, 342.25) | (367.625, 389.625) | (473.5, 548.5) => 1.09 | 6.25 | 3.98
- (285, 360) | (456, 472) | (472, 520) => 1.21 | 6.07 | 3.95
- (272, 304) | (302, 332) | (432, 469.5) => -2.39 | 6.25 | 3.77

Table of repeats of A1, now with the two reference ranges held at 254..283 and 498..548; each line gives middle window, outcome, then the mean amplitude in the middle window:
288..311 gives -0.06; 6.42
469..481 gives 0.08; 4.1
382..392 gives 0.03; 5.08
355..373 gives 0.03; 5.32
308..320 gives -0.03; 6.1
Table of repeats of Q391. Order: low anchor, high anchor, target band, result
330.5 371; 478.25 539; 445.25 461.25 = 2.0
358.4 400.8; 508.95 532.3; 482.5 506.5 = 1.6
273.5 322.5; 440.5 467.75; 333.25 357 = -1.1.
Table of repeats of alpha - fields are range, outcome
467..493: 4.07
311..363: 5.87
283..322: 6.26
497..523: 3.86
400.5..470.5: 3.53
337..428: 4.69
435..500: 3.93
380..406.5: 4.69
